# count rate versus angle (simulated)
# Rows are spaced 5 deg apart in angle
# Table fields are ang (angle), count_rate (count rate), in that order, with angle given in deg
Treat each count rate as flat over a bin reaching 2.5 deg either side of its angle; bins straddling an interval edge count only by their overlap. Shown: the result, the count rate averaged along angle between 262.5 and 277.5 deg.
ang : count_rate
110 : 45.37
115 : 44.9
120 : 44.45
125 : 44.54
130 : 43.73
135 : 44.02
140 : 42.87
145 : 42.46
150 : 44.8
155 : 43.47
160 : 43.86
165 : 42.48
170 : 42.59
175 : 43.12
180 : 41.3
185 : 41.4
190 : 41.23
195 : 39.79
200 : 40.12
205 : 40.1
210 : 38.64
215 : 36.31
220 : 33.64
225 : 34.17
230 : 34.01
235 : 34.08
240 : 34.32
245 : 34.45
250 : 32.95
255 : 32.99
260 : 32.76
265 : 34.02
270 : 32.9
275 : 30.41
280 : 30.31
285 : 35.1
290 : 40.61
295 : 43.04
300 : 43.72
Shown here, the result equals 32.4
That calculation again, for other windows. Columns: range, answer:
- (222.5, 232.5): 34.1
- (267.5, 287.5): 32.2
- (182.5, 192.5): 41.3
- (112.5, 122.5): 44.7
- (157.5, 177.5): 43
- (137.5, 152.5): 43.4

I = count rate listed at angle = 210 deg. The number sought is 38.64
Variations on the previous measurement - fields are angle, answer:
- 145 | 42.46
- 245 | 34.45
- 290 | 40.61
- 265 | 34.02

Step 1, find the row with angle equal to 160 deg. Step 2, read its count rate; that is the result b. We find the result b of 43.86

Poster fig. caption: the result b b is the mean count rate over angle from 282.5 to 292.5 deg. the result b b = 37.9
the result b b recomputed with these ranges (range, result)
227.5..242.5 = 34.1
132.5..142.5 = 43.4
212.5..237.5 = 34.4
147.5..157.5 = 44.1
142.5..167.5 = 43.4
